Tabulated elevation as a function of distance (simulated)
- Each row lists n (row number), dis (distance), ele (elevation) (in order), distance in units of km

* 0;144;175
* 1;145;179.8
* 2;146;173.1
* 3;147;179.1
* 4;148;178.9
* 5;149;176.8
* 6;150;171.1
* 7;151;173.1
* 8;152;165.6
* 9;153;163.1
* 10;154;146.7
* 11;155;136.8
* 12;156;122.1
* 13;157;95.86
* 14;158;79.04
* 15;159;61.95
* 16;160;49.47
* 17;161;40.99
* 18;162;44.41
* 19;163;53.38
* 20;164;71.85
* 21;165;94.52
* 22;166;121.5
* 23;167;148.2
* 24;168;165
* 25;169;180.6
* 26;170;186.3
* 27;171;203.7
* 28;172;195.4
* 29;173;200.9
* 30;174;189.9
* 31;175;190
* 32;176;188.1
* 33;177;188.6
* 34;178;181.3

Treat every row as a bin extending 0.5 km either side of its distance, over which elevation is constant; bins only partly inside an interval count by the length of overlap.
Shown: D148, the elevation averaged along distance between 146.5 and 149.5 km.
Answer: 178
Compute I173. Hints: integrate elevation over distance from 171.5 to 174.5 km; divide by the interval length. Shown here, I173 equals 195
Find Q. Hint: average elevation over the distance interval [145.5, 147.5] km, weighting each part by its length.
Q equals 176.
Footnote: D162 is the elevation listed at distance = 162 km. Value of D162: 44.41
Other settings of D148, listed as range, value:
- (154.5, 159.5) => 99.2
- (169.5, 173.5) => 197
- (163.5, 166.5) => 96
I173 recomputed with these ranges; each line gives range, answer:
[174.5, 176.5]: 189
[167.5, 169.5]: 173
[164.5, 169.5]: 142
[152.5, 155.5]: 149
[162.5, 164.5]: 62.6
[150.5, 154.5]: 162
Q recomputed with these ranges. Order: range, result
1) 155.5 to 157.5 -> 109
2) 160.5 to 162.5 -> 42.7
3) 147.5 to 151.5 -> 175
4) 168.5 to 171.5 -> 190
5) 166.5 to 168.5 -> 157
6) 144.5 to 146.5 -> 176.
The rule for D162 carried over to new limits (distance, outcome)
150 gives 171.1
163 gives 53.38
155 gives 136.8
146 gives 173.1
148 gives 178.9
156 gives 122.1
